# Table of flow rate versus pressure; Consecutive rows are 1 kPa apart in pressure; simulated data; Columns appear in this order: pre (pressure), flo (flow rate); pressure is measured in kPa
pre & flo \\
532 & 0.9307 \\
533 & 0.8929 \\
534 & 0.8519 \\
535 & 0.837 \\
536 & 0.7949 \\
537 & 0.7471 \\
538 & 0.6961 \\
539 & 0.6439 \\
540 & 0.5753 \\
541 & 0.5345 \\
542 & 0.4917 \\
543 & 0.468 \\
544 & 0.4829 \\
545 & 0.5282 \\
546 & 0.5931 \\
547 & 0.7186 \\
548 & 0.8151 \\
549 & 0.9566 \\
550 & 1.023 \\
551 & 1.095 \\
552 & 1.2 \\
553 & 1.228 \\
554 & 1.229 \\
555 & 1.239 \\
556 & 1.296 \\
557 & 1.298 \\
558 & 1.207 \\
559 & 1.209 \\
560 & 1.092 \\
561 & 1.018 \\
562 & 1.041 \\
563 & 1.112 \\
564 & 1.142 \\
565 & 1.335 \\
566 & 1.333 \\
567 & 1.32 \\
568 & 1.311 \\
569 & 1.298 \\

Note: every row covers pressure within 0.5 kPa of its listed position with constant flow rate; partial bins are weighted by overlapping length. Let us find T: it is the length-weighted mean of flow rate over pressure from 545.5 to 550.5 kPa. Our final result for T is 0.821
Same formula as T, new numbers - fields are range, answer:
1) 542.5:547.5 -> 0.558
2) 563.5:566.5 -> 1.27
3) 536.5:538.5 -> 0.722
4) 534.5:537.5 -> 0.793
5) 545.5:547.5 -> 0.656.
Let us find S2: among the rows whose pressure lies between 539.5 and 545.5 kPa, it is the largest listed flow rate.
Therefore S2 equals 0.5753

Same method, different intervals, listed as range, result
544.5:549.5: 0.9566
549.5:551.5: 1.095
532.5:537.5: 0.8929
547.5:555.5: 1.239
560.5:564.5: 1.142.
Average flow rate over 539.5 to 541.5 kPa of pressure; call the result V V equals 0.555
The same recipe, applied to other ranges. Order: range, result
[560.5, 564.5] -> 1.08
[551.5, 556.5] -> 1.24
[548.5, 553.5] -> 1.1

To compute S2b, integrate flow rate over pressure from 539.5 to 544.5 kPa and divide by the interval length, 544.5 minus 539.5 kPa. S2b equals 0.51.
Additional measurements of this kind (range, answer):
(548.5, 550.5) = 0.99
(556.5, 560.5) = 1.2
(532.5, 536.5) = 0.844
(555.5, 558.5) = 1.27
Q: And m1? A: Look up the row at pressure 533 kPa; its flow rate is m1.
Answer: 0.8929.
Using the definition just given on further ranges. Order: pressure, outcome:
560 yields 1.092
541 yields 0.5345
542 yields 0.4917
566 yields 1.333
